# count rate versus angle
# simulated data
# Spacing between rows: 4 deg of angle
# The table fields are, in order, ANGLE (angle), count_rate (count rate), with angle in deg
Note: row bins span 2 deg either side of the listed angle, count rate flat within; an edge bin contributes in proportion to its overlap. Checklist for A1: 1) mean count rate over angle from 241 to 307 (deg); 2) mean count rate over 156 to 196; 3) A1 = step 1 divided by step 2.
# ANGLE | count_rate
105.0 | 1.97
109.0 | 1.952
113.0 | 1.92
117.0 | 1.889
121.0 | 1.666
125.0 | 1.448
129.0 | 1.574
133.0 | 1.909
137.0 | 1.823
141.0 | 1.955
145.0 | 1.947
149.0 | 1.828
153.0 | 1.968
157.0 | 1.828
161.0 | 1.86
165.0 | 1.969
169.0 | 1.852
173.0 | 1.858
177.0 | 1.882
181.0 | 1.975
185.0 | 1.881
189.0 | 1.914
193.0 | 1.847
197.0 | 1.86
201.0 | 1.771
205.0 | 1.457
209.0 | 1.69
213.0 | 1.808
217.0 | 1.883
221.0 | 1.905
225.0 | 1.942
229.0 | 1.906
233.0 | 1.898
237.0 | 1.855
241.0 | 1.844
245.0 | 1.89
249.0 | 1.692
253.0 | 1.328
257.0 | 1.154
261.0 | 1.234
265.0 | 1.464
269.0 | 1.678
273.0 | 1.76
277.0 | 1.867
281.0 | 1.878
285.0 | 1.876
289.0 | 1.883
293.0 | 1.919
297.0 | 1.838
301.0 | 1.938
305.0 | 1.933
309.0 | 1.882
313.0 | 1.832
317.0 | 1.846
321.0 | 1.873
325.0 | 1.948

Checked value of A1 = 0.91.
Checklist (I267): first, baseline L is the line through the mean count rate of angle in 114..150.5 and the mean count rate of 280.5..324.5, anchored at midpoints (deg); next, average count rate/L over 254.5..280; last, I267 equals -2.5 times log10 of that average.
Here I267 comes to 0.21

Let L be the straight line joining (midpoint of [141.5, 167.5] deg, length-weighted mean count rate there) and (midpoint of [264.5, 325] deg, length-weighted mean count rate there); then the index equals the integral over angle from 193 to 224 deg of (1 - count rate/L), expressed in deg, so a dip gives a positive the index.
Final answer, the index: 1.7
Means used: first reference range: 1.9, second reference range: 1.84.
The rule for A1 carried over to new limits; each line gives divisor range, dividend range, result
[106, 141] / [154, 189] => 1.06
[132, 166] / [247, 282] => 0.82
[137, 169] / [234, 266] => 0.83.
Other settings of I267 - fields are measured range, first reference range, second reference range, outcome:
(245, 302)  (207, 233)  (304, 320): 0.112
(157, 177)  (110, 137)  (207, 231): -0.048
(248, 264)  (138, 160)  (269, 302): 0.361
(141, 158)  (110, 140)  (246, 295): -0.096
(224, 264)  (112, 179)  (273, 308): 0.126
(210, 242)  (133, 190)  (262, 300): -0.023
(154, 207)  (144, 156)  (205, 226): 0.008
